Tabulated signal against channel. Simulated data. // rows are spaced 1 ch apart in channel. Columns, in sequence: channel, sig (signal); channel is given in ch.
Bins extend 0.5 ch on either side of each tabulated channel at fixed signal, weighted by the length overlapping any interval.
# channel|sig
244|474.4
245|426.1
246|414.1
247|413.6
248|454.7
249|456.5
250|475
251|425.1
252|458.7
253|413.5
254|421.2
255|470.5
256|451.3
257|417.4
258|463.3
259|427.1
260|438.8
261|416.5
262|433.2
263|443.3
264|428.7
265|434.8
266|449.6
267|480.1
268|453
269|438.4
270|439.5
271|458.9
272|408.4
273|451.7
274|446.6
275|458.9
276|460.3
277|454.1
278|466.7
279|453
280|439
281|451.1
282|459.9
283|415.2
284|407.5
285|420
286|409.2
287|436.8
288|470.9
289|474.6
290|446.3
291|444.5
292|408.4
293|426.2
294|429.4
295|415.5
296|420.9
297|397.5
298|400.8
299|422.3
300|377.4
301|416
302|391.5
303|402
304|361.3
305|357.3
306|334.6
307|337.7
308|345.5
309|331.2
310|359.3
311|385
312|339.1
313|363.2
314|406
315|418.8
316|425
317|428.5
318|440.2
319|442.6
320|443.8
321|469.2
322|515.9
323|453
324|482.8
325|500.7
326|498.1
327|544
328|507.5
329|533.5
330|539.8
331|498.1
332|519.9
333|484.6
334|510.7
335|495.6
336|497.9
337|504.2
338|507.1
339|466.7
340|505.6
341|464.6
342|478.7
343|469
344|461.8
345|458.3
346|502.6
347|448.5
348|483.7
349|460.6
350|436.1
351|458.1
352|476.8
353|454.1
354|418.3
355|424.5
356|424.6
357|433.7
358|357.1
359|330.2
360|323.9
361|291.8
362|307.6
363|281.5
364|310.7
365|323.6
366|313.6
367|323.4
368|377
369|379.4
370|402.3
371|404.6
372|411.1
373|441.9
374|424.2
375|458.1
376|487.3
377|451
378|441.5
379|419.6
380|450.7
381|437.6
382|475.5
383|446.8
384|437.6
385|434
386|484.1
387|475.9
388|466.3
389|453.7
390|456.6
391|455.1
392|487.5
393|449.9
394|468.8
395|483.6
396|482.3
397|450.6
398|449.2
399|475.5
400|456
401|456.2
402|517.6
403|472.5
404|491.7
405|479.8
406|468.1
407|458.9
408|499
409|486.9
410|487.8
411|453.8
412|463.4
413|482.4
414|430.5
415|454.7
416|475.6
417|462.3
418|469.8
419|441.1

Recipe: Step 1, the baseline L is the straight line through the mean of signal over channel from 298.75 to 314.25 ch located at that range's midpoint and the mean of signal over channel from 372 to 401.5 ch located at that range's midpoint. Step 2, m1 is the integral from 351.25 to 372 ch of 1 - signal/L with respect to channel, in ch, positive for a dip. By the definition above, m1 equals 2.8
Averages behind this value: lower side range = 369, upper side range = 456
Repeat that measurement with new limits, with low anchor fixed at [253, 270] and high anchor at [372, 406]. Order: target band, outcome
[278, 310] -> 2.57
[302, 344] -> 0.28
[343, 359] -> 0.39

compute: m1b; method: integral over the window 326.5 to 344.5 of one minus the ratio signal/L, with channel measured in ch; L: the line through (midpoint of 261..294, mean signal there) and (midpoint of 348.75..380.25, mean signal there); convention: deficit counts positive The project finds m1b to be -3.8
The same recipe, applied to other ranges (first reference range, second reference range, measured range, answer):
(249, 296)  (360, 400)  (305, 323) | 1.4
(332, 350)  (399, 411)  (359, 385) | 4.7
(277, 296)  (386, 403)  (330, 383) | 3.0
